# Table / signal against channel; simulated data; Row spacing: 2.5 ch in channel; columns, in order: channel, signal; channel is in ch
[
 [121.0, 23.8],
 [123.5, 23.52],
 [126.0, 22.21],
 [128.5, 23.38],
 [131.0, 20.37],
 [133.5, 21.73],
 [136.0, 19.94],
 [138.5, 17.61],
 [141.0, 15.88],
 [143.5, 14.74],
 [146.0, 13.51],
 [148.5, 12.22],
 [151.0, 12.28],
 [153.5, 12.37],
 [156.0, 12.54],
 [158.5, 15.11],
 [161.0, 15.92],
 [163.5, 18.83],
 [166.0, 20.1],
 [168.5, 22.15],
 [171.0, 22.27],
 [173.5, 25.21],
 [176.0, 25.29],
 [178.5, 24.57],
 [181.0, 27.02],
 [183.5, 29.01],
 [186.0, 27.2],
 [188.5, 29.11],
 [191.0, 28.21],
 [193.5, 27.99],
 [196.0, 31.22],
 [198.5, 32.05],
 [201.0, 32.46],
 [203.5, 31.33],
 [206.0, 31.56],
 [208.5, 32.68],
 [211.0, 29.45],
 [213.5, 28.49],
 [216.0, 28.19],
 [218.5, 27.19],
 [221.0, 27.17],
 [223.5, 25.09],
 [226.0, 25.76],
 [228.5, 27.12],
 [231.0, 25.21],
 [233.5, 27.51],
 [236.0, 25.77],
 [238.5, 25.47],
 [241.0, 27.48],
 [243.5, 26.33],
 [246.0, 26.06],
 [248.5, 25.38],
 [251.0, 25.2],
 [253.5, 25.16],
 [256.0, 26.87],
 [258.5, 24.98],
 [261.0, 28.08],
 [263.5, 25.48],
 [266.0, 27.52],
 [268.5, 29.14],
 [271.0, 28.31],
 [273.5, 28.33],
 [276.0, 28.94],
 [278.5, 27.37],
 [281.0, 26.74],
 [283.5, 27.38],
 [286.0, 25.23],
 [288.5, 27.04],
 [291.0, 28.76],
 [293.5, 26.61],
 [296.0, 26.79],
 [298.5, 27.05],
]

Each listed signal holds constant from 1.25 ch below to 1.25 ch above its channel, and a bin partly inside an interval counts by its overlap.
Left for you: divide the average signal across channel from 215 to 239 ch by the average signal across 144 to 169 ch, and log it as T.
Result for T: 1.73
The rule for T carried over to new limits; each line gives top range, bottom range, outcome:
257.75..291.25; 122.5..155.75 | 1.57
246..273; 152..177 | 1.41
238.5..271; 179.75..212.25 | 0.89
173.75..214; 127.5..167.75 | 1.75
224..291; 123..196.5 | 1.28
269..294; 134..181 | 1.52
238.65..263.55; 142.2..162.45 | 1.91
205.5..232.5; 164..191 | 1.11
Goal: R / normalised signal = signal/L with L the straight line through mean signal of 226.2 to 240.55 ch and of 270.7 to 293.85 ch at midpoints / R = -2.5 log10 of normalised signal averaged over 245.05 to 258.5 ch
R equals 0.044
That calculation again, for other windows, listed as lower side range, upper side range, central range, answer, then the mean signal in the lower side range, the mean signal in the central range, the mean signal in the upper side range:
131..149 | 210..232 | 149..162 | 0.37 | 17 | 13.5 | 27.1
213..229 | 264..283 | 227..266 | 0.05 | 26.9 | 26.2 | 27.9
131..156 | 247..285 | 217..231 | -0.14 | 15.7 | 26.4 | 27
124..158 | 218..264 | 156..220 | -0.22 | 16.9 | 26.2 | 26.2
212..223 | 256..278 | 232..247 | 0.05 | 27.6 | 26.4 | 27.5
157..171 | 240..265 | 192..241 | -0.24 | 18.7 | 28.5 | 26.1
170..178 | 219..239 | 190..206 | -0.21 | 24.3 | 30.7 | 26.2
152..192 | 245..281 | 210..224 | -0.13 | 22.1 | 27.7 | 26.9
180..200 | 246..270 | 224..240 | 0.05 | 29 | 26.1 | 26.4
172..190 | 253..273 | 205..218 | -0.12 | 26.7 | 29.9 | 27.1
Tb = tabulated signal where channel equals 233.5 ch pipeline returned 27.51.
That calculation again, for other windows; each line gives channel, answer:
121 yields 23.8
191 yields 28.21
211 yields 29.45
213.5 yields 28.49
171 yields 22.27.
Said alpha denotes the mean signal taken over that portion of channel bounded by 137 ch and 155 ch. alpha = 14.1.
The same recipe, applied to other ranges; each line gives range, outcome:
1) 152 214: 25.2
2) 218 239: 26.2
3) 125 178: 18.3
